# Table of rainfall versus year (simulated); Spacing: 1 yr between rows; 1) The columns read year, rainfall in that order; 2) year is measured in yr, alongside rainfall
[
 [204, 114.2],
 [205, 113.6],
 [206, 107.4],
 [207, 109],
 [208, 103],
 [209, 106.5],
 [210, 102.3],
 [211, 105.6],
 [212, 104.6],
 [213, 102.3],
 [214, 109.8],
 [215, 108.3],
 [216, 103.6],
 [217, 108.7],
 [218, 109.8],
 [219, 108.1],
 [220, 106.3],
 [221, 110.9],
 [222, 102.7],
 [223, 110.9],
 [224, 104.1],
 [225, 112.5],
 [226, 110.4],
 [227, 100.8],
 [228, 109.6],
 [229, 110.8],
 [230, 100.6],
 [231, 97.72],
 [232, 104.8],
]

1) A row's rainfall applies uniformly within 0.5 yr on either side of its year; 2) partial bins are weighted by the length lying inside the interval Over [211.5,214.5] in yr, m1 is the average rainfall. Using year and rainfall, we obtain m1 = 106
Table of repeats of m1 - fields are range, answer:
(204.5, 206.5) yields 110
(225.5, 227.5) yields 106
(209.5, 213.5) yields 104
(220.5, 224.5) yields 107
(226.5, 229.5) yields 107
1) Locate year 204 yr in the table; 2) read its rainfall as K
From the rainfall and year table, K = 114.2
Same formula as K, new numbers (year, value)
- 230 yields 100.6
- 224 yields 104.1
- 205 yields 113.6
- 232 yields 104.8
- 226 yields 110.4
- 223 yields 110.9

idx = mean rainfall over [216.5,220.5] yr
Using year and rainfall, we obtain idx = 108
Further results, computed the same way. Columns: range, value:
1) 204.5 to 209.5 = 108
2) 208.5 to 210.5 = 104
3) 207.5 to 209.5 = 105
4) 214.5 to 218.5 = 108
